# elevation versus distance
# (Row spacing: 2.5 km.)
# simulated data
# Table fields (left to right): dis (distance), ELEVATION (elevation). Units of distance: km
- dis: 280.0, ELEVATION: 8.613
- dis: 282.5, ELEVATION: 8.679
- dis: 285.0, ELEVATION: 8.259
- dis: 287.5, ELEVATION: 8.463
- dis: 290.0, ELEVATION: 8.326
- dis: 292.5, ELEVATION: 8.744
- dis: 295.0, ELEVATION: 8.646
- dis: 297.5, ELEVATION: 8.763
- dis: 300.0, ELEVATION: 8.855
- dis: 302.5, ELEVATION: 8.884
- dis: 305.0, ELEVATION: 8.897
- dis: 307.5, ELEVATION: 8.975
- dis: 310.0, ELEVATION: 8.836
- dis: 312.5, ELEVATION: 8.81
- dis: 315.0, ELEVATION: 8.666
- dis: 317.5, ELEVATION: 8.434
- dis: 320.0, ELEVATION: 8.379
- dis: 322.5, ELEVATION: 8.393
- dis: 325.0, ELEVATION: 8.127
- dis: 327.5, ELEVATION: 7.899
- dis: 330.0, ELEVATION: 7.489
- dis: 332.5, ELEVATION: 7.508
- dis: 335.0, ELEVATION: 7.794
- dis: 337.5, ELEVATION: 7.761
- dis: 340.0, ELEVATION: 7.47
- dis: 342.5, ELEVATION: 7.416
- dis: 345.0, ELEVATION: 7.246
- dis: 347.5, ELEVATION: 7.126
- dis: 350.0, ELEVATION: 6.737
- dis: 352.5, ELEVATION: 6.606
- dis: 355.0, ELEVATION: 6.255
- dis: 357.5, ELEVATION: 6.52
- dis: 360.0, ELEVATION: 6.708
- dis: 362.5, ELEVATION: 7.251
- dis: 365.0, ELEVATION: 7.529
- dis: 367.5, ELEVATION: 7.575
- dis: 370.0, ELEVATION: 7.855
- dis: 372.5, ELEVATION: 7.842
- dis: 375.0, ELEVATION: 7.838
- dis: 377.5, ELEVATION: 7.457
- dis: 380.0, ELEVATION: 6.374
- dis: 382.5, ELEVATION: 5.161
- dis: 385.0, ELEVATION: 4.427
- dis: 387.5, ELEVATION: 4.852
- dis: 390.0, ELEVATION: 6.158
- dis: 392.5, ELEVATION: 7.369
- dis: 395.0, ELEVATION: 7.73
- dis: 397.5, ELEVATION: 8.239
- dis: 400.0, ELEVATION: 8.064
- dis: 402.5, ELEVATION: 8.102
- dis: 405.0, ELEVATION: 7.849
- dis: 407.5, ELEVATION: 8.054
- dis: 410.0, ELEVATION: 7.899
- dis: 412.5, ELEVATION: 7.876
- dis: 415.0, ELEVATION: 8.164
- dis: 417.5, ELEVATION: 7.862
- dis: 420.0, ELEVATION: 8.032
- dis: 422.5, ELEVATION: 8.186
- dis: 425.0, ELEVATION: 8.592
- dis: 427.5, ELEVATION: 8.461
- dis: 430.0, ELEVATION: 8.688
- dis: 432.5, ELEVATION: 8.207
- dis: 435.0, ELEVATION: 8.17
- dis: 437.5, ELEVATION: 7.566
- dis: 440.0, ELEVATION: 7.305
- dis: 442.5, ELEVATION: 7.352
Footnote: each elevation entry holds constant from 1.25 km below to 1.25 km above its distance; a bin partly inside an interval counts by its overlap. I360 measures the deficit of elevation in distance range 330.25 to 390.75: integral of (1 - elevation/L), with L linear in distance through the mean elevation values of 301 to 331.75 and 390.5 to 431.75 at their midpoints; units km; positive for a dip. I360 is 10.0 km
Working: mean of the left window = 8.47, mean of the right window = 8.04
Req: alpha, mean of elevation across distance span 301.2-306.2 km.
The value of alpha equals 8.89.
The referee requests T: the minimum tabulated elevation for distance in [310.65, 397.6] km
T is 4.427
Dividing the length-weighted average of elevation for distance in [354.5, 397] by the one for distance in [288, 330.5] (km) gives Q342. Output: 0.79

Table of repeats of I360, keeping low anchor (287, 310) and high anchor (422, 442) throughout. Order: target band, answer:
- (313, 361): 5.8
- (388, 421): 2.0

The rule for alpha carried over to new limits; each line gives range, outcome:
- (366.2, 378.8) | 7.71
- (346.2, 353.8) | 6.82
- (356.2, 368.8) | 7.12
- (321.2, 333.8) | 7.88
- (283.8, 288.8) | 8.36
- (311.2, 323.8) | 8.54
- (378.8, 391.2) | 5.39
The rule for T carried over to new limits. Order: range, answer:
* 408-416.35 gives 7.876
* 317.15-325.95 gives 8.127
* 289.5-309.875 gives 8.326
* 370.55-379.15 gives 7.457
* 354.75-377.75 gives 6.255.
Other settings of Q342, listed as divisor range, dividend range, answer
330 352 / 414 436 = 1.12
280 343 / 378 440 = 0.90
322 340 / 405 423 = 1.02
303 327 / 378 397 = 0.72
